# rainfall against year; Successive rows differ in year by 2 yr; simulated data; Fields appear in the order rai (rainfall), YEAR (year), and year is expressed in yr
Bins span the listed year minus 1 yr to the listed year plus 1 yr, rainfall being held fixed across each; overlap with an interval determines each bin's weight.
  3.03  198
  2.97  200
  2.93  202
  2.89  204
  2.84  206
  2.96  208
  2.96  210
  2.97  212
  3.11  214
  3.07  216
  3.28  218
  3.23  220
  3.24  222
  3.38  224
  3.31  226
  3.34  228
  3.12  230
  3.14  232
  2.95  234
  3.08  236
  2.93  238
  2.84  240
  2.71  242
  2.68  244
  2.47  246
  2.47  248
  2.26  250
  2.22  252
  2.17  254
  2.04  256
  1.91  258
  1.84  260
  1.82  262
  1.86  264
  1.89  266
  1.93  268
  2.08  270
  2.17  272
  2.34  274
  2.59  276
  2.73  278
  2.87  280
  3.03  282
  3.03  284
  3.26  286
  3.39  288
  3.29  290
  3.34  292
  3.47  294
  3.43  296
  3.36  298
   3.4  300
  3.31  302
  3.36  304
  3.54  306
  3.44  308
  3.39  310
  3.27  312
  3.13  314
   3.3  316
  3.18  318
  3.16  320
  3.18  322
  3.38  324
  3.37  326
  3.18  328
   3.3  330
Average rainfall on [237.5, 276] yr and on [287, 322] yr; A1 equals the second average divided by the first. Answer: 1.49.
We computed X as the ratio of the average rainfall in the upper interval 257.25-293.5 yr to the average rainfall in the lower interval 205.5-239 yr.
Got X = 0.8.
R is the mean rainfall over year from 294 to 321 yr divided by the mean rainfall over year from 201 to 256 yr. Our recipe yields 1.2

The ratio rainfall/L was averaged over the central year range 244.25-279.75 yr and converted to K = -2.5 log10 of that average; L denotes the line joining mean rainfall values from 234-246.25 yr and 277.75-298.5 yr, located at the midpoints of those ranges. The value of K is 0.34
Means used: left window 2.82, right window 3.21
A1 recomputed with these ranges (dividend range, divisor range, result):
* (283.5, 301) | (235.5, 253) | 1.28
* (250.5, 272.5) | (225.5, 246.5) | 0.67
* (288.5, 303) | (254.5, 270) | 1.76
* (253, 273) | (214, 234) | 0.61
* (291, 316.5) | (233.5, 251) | 1.25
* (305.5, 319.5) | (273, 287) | 1.17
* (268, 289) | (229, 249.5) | 0.96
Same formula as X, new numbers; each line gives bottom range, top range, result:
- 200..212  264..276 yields 0.72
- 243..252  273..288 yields 1.18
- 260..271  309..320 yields 1.70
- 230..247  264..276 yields 0.73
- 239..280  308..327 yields 1.44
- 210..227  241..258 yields 0.74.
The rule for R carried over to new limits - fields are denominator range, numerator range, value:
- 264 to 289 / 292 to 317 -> 1.30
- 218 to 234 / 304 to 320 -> 1.02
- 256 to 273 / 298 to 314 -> 1.73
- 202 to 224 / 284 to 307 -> 1.10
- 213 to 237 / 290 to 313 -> 1.06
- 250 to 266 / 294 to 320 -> 1.68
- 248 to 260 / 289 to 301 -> 1.59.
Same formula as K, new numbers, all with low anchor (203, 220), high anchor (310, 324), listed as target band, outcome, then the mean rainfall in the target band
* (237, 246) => 0.12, 2.75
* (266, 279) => 0.35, 2.27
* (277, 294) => 0.01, 3.14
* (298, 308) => -0.07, 3.4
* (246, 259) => 0.37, 2.2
